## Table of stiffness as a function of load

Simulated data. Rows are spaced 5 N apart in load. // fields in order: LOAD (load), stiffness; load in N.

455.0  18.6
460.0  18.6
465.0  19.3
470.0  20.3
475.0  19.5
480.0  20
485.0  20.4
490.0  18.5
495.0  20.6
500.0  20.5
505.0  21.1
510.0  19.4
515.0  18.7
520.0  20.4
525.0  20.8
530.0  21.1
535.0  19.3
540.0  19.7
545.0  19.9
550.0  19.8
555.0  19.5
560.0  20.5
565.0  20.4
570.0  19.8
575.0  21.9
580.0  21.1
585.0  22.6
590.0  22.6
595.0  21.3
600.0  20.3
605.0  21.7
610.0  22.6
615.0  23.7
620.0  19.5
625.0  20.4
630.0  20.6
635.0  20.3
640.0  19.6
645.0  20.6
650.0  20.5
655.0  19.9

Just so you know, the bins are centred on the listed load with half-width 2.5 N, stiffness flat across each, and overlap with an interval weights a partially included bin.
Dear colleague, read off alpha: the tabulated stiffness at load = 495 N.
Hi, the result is 20.6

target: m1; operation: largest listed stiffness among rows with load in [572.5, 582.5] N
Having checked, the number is 21.9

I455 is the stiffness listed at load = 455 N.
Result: 18.6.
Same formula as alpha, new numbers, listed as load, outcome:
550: 19.8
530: 21.1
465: 19.3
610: 22.6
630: 20.6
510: 19.4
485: 20.4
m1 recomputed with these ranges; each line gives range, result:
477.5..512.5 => 21.1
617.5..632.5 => 20.6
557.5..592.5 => 22.6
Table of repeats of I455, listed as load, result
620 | 19.5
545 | 19.9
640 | 19.6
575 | 21.9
